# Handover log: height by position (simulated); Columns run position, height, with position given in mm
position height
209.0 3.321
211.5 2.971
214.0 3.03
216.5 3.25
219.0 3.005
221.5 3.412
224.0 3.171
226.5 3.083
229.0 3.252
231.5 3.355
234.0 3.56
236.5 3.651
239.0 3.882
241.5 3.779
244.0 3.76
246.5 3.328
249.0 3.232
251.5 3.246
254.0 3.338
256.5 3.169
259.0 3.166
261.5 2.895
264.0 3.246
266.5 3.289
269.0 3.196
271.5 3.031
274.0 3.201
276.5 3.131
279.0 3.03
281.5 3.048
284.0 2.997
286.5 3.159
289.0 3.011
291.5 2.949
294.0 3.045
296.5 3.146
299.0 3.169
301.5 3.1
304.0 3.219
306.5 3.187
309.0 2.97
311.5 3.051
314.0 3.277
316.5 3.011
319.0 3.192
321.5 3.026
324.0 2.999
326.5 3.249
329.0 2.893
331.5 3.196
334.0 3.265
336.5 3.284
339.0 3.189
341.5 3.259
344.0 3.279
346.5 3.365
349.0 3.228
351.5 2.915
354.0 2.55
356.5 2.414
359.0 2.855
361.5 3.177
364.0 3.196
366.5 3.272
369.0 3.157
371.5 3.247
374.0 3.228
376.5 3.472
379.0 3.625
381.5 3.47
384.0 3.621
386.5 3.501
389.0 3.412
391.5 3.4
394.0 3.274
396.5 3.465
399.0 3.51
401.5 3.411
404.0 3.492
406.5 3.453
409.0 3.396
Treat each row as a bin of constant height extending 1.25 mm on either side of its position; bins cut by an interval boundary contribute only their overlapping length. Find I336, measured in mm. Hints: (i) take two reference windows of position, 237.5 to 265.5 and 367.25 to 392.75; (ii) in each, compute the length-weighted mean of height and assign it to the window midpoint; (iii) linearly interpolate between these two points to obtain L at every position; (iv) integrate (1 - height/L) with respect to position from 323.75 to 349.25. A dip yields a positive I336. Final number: 1.4 mm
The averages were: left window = 3.37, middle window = 3.21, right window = 3.41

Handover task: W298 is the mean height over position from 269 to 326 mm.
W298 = 3.09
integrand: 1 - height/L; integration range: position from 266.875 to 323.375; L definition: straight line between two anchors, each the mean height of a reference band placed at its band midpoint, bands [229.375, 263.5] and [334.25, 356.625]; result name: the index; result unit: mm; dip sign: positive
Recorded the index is 2.6 mm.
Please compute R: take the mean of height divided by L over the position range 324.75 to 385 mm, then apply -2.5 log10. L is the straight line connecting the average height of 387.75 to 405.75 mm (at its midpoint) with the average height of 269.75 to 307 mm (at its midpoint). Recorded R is 0.039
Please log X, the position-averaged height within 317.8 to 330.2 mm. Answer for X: 3.07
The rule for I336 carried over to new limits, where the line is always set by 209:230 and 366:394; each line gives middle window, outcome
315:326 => 0.8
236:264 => -1.7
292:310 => 0.9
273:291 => 1.0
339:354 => 0.9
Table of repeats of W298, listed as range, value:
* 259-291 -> 3.1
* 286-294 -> 3.03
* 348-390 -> 3.19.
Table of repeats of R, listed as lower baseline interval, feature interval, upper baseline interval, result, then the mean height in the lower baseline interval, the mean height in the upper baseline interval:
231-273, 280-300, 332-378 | 0.073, 3.36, 3.13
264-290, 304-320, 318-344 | 0.008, 3.12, 3.16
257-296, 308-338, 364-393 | 0.038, 3.1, 3.39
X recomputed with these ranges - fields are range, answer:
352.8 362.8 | 2.75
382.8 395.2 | 3.44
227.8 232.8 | 3.31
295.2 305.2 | 3.16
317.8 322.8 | 3.11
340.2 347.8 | 3.3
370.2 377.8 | 3.32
